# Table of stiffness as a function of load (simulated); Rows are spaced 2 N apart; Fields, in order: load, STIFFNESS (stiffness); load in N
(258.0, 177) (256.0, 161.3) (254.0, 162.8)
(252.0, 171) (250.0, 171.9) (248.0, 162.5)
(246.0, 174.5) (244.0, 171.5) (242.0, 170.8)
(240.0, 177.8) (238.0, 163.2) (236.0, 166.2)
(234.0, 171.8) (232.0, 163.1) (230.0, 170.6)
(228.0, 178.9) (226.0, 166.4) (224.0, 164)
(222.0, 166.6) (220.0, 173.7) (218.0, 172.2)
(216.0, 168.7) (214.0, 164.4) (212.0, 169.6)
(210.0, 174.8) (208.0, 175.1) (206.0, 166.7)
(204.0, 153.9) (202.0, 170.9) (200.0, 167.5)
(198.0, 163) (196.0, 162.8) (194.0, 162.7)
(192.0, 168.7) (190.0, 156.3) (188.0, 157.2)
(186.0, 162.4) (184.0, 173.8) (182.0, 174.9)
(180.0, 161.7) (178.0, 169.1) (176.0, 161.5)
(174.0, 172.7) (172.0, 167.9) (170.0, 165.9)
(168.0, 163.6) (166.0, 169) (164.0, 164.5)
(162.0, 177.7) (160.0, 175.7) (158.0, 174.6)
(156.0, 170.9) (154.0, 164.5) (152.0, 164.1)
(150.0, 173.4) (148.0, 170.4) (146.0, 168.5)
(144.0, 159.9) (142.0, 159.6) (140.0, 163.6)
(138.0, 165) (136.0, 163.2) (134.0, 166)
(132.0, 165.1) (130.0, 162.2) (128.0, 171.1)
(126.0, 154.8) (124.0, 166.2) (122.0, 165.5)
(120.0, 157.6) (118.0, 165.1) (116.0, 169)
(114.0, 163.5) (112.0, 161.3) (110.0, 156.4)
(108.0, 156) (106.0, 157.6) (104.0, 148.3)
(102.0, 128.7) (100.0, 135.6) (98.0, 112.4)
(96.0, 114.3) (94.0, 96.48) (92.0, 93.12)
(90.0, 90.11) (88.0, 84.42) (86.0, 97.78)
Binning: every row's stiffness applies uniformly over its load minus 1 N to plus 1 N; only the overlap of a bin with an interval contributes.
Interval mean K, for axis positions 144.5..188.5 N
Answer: 168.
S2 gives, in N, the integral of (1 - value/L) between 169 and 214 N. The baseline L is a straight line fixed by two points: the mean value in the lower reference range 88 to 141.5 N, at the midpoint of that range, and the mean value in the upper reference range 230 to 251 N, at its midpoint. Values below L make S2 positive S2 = -1.6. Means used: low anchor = 147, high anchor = 169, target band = 166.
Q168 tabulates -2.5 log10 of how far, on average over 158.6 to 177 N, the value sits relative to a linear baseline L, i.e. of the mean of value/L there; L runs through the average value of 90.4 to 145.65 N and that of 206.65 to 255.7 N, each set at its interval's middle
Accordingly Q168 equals -0.07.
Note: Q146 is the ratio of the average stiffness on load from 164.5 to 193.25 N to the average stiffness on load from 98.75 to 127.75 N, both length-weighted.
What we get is 1.1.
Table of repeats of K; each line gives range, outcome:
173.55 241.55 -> 167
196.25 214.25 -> 167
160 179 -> 168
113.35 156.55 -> 165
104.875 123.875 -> 161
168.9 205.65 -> 165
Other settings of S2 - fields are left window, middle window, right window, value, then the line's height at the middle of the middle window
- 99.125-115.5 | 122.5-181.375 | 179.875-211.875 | -2.9 N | 159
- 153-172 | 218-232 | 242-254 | 0.0 N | 170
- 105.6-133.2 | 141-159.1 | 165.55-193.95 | -0.4 N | 164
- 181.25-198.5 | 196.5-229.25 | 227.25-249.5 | -0.3 N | 167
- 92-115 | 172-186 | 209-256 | -1.1 N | 156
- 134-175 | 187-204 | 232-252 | 0.6 N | 169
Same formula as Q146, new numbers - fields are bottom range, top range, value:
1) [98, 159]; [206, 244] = 1.06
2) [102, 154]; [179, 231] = 1.03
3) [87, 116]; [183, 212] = 1.28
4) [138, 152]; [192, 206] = 0.99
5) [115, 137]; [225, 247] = 1.04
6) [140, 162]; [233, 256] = 1.00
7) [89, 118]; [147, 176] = 1.25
